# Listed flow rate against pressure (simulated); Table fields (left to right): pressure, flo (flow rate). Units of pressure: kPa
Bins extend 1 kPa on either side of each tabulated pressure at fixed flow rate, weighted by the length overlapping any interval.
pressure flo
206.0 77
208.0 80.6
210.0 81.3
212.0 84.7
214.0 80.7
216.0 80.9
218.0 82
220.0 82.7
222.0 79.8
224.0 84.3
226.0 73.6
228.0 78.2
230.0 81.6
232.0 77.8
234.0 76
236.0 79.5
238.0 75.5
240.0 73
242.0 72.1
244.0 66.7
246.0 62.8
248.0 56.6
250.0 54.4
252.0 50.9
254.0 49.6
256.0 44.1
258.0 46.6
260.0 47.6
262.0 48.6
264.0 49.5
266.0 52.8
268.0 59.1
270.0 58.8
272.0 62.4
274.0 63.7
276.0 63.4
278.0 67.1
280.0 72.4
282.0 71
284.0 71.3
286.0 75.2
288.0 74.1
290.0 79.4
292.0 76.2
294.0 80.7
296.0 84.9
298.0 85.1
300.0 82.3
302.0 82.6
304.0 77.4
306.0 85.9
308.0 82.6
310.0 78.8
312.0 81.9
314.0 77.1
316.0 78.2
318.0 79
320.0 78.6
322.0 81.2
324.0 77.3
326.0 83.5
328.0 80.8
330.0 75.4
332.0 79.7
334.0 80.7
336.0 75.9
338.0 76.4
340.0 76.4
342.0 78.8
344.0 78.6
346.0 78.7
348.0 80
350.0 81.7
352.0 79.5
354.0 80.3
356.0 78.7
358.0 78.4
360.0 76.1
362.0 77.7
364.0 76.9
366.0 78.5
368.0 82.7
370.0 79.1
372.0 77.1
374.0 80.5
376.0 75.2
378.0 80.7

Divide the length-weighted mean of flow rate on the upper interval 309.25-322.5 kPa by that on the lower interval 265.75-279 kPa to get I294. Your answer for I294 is 1.3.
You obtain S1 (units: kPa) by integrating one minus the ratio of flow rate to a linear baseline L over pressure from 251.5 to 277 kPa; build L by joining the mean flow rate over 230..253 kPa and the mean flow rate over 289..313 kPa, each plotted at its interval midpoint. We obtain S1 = 6.9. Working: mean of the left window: 68.4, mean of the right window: 81.5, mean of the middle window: 53.7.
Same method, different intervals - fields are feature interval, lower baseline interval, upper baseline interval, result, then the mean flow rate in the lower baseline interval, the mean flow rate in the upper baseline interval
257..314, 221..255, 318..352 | 3.45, 70.1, 79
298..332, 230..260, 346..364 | -3.29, 63.3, 78.9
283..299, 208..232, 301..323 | 0.41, 80.8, 80.3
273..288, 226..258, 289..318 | 1.18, 66.2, 80.9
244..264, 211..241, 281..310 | 6.90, 79.4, 79.2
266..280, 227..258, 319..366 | 1.49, 65.9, 78.7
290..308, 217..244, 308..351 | -0.72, 77.7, 79.1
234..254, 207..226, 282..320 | 3.80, 81.5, 79.3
